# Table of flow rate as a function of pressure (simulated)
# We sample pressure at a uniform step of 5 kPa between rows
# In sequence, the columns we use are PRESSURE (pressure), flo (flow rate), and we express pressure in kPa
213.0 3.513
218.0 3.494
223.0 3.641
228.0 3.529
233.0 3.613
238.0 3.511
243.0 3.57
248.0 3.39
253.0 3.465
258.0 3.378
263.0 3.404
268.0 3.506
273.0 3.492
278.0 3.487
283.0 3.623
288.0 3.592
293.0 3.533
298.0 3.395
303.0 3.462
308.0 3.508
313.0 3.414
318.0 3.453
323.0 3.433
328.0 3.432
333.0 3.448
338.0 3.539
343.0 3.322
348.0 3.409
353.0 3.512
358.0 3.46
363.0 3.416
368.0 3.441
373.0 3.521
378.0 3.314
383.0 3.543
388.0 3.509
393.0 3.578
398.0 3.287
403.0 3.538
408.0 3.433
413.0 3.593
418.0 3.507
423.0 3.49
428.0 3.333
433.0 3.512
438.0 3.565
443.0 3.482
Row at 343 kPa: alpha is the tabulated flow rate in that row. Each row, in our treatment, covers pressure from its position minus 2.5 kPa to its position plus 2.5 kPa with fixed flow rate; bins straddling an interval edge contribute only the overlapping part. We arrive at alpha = 3.322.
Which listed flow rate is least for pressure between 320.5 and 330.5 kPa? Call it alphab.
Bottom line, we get 3.432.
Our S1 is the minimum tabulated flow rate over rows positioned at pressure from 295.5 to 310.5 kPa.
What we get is 3.395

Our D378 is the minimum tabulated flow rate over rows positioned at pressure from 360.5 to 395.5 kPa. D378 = 3.314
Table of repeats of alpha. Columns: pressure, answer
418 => 3.507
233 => 3.613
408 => 3.433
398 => 3.287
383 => 3.543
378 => 3.314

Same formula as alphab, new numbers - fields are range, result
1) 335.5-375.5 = 3.322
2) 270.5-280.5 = 3.487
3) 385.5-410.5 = 3.287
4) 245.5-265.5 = 3.378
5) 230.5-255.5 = 3.39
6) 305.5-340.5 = 3.414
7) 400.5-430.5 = 3.333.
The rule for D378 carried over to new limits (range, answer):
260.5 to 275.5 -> 3.404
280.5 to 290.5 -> 3.592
